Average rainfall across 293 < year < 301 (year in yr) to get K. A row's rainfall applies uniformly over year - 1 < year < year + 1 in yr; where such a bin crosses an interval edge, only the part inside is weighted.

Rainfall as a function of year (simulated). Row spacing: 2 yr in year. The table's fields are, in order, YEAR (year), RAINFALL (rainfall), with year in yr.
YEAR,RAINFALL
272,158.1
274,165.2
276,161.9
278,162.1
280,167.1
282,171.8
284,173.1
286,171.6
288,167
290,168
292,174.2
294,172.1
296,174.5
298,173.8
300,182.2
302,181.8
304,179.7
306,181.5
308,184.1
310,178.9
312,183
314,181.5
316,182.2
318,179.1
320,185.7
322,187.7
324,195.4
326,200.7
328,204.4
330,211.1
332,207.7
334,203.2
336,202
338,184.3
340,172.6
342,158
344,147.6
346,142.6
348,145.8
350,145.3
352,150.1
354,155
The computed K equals 176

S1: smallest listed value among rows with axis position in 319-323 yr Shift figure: 185.7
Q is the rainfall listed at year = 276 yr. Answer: 161.9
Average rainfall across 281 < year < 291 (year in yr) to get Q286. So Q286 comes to 170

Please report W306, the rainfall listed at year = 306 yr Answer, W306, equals 181.5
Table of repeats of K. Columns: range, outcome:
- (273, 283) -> 166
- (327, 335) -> 207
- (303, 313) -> 181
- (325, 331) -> 205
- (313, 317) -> 182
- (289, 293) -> 171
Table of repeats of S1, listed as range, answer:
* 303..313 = 178.9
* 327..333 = 204.4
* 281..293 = 167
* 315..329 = 179.1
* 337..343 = 158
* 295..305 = 173.8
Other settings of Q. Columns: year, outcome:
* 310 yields 178.9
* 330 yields 211.1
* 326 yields 200.7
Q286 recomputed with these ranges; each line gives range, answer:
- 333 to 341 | 191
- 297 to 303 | 179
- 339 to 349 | 153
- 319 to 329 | 195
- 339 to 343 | 165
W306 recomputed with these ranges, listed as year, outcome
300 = 182.2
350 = 145.3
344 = 147.6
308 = 184.1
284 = 173.1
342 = 158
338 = 184.3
